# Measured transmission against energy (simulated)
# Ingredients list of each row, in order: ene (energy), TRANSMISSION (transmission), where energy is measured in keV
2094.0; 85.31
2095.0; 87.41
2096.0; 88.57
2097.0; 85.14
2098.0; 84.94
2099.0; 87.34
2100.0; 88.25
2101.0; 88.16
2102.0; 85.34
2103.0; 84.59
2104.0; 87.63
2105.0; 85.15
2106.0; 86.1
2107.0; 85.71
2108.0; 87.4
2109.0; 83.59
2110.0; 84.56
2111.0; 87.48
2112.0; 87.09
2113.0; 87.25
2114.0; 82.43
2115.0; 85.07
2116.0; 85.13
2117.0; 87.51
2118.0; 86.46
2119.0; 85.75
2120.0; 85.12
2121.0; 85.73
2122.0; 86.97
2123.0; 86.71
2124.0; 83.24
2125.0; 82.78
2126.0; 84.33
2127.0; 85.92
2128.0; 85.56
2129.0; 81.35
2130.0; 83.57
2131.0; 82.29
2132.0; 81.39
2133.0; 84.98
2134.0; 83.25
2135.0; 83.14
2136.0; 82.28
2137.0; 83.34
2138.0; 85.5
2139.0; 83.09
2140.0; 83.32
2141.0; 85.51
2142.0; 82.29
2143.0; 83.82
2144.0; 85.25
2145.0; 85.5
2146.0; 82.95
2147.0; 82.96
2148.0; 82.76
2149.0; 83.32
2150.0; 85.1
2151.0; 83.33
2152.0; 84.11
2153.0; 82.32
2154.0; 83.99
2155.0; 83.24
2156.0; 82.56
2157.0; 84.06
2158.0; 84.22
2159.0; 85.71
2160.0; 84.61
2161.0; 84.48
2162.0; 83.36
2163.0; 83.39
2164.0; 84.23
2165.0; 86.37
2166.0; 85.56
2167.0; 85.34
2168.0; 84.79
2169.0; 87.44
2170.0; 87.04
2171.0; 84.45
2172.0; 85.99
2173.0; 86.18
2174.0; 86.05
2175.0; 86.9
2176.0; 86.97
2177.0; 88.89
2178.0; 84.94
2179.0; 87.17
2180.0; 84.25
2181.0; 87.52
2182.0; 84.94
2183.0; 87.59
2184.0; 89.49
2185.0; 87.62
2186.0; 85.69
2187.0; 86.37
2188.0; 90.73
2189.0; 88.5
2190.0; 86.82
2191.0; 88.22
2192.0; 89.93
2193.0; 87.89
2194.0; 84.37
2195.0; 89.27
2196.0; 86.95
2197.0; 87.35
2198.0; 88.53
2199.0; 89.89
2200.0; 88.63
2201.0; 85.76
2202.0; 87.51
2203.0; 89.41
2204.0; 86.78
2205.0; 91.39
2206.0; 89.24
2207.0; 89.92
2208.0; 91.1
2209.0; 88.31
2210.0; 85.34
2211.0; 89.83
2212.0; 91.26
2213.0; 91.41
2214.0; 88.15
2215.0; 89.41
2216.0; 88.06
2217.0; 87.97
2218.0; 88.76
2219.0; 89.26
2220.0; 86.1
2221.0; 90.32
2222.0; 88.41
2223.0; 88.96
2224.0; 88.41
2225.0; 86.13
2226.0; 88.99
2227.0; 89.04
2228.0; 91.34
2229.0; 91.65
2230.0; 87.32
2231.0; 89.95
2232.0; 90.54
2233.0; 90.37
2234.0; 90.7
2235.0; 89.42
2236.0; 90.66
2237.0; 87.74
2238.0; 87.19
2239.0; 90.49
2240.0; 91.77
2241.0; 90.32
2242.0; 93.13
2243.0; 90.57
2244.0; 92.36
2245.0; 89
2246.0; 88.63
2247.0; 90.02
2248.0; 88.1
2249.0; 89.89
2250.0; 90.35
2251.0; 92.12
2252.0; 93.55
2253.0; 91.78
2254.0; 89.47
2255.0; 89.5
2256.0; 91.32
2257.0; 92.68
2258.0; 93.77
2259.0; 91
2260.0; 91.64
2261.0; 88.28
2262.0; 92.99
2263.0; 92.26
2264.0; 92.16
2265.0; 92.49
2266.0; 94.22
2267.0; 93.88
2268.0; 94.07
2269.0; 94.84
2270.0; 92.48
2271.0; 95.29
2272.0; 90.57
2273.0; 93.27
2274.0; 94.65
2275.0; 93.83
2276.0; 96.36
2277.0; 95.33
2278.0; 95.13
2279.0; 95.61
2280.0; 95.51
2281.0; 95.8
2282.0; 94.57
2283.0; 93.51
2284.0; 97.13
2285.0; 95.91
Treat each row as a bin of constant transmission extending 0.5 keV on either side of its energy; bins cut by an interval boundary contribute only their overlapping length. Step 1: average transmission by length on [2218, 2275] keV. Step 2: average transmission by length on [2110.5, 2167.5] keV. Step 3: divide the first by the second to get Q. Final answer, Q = 1.08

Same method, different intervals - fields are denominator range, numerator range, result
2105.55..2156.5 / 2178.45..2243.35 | 1.05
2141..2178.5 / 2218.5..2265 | 1.07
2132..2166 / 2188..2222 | 1.06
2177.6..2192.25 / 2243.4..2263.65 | 1.04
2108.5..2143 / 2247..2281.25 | 1.10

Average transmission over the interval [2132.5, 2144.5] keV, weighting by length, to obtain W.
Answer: 83.8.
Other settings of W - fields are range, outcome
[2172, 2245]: 88.6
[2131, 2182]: 84.6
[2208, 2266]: 90.1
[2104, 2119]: 85.8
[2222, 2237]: 89.4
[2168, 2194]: 87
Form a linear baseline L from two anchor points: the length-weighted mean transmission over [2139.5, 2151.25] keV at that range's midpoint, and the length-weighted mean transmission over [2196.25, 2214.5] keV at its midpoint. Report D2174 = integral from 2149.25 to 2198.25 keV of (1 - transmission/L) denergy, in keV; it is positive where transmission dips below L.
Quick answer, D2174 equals 0.1 keV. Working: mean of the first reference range 83.9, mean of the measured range 86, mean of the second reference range 88.9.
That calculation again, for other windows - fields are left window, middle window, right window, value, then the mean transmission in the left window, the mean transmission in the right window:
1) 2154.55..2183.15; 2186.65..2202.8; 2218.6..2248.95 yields -0.2 keV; 85.4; 89.6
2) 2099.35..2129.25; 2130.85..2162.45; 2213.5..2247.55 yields 1.1 keV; 85.7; 89.4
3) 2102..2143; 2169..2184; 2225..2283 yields 0.2 keV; 84.8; 91.7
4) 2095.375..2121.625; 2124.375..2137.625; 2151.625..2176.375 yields 0.3 keV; 86.1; 84.9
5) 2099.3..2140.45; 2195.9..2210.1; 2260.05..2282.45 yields 0.2 keV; 85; 93.8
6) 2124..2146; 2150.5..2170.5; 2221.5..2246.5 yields 0.2 keV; 83.7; 89.7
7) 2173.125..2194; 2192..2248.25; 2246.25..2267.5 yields 0.1 keV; 87.2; 91.5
